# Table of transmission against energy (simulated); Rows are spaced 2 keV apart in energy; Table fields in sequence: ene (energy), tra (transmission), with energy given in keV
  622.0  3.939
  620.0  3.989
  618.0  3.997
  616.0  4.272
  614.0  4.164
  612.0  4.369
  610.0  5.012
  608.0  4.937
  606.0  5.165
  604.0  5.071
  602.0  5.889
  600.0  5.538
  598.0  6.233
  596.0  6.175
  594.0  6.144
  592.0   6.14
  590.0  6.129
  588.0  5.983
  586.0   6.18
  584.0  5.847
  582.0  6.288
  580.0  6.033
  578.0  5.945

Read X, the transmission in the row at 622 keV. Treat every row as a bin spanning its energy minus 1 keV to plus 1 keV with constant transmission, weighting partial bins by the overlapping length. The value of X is 3.939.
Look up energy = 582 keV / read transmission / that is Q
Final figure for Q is 6.288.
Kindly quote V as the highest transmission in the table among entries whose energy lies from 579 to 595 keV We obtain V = 6.288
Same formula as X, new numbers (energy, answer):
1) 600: 5.538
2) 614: 4.164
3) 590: 6.129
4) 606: 5.165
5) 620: 3.989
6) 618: 3.997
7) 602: 5.889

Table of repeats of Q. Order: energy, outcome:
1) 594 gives 6.144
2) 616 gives 4.272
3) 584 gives 5.847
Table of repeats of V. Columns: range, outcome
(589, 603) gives 6.233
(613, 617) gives 4.272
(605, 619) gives 5.165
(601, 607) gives 5.889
